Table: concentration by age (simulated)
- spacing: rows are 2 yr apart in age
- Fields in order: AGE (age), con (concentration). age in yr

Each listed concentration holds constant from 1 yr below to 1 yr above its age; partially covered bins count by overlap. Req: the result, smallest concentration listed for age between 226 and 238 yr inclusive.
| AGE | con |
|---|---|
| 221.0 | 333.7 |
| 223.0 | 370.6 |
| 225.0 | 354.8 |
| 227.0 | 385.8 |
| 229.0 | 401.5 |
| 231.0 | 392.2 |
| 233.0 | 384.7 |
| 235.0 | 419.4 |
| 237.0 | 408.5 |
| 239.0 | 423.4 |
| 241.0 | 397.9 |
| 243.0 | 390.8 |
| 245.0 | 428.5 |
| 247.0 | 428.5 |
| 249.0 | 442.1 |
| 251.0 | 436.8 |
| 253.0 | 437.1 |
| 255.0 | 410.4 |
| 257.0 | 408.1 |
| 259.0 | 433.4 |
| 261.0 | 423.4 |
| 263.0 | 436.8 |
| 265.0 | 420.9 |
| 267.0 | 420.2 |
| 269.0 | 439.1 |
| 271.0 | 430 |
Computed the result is 384.7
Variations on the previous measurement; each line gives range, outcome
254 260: 408.1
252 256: 410.4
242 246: 390.8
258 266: 420.9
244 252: 428.5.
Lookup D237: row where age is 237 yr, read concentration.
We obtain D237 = 408.5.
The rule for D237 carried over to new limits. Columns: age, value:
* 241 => 397.9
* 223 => 370.6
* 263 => 436.8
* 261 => 423.4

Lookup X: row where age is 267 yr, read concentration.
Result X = 420.2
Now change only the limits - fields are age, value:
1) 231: 392.2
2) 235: 419.4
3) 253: 437.1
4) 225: 354.8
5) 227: 385.8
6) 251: 436.8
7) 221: 333.7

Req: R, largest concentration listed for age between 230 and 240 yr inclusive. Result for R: 423.4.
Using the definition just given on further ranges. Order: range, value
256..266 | 436.8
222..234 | 401.5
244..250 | 442.1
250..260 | 437.1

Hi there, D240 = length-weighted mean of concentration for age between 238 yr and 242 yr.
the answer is 411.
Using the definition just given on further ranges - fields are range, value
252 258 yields 419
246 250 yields 435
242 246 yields 410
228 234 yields 393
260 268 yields 425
